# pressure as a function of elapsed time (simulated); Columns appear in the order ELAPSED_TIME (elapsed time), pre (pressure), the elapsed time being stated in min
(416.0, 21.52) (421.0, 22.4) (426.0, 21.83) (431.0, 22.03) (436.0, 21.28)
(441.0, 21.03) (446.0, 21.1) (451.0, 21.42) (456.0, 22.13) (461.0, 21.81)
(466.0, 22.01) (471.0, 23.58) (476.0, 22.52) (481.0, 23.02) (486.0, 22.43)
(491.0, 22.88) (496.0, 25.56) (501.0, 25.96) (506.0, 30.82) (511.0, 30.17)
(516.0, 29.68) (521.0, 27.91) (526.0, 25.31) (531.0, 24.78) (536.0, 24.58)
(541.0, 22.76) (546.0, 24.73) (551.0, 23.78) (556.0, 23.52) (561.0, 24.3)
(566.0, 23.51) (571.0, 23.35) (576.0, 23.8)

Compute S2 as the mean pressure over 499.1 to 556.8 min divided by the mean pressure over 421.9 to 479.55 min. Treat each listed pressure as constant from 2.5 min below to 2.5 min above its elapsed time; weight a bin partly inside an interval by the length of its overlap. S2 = 1.2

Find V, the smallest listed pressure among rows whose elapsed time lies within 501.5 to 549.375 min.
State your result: 22.76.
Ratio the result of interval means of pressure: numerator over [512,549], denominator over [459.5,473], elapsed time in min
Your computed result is 1.15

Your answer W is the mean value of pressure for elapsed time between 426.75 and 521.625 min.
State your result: 24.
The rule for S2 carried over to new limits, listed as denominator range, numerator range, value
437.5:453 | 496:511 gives 1.33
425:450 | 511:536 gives 1.26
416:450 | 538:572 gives 1.10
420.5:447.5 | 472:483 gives 1.06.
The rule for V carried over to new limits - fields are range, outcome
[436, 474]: 21.03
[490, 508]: 22.88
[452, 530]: 21.81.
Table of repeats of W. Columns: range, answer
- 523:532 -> 25.2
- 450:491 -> 22.4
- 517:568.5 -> 24.7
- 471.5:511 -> 25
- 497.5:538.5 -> 27.4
